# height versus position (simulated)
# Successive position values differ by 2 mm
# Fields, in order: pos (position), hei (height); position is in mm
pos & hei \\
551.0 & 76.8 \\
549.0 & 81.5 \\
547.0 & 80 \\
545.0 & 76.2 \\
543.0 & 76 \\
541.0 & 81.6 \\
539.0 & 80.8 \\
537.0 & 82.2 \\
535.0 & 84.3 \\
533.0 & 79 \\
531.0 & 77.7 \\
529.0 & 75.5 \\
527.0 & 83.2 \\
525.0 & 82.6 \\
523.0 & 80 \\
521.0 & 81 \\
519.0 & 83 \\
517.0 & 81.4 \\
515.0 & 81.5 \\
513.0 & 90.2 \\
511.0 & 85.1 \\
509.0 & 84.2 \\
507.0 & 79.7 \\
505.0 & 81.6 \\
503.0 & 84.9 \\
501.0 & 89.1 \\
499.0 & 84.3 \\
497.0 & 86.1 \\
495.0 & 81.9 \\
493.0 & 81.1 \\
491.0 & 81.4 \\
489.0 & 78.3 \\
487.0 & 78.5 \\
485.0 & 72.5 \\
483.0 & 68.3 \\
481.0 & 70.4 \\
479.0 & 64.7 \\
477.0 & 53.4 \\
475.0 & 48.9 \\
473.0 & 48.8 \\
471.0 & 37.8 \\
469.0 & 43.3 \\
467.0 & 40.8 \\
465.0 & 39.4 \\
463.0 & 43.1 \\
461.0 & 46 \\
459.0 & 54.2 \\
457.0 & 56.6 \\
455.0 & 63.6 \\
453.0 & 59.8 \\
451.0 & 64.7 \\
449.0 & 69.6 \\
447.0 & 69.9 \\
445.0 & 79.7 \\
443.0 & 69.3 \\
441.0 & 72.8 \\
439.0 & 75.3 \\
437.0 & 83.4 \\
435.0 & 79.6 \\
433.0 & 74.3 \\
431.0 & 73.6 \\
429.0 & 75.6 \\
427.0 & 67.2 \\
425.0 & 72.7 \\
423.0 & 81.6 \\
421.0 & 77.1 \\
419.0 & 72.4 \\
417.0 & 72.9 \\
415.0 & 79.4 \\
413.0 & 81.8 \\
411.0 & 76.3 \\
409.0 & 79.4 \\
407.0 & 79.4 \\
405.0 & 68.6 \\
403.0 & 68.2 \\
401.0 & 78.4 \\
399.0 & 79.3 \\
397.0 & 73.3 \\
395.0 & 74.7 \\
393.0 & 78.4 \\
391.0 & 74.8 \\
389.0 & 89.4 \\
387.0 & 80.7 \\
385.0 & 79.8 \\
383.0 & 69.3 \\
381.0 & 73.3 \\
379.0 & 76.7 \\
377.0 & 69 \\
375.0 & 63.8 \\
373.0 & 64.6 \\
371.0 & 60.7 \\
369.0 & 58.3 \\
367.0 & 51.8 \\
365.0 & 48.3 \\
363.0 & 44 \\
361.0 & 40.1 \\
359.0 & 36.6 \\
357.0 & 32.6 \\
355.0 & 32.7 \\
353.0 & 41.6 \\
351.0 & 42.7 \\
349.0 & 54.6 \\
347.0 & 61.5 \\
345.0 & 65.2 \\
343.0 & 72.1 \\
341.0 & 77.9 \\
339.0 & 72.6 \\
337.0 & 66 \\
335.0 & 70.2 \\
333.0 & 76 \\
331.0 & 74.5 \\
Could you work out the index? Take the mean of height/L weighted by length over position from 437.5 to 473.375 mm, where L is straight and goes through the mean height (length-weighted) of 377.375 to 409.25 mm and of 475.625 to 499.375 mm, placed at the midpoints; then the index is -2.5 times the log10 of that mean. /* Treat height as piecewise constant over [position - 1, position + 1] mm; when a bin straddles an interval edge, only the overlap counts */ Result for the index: 0.280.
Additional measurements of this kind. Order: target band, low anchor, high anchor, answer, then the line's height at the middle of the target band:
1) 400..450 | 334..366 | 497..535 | -0.13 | 66.7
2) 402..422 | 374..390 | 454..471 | -0.16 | 65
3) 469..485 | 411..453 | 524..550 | 0.34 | 76.8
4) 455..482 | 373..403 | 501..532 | 0.50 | 79.7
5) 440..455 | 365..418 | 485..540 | 0.12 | 77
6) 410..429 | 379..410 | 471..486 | -0.06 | 71.4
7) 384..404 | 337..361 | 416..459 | -0.23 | 62.7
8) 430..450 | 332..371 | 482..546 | -0.08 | 69.2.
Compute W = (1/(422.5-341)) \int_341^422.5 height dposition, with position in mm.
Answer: 65.8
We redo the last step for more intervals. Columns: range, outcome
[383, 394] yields 79.6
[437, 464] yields 64.2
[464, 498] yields 63.3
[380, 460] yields 73.8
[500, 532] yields 82.5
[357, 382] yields 56.3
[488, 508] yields 82.8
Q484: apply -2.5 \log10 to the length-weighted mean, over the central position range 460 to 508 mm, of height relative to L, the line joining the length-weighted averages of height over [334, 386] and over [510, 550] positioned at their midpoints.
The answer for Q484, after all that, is 0.146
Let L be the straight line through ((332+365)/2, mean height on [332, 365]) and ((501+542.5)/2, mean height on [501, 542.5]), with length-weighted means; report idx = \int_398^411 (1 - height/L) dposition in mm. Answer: -2.4 mm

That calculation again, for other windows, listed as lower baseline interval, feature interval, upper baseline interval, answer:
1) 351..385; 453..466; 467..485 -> 0.82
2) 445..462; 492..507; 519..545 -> -2.33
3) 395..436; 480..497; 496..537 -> 0.76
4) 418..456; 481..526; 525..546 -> -2.26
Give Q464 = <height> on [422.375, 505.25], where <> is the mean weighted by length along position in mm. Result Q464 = 67.6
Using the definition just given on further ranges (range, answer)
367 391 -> 70.7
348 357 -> 41.8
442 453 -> 69.7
